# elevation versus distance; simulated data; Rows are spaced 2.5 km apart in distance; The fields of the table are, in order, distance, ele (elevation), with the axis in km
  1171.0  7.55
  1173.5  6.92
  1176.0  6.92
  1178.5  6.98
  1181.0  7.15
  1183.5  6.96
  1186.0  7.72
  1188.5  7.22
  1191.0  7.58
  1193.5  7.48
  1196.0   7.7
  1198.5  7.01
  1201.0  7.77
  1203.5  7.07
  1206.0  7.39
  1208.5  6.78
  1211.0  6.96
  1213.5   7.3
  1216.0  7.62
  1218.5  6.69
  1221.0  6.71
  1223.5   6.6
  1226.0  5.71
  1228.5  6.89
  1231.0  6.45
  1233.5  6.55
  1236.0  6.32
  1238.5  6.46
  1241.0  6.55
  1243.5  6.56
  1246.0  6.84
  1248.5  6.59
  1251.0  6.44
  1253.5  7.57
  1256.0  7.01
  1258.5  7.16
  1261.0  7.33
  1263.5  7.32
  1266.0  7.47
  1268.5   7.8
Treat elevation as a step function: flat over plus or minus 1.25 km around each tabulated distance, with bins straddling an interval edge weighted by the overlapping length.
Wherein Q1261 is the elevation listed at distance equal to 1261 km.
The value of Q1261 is 7.33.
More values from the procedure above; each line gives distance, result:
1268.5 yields 7.8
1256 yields 7.01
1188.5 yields 7.22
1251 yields 6.44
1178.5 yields 6.98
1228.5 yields 6.89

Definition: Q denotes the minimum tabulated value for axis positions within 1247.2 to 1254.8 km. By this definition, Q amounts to 6.44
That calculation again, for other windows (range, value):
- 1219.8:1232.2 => 5.71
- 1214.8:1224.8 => 6.6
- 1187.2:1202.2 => 7.01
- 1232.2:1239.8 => 6.32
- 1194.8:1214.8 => 6.78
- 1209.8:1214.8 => 6.96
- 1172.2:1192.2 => 6.92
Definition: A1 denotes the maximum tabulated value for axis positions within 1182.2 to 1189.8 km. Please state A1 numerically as 7.72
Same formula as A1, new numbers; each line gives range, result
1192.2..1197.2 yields 7.7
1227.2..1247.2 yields 6.89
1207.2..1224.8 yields 7.62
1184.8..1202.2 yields 7.77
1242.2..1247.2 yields 6.84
